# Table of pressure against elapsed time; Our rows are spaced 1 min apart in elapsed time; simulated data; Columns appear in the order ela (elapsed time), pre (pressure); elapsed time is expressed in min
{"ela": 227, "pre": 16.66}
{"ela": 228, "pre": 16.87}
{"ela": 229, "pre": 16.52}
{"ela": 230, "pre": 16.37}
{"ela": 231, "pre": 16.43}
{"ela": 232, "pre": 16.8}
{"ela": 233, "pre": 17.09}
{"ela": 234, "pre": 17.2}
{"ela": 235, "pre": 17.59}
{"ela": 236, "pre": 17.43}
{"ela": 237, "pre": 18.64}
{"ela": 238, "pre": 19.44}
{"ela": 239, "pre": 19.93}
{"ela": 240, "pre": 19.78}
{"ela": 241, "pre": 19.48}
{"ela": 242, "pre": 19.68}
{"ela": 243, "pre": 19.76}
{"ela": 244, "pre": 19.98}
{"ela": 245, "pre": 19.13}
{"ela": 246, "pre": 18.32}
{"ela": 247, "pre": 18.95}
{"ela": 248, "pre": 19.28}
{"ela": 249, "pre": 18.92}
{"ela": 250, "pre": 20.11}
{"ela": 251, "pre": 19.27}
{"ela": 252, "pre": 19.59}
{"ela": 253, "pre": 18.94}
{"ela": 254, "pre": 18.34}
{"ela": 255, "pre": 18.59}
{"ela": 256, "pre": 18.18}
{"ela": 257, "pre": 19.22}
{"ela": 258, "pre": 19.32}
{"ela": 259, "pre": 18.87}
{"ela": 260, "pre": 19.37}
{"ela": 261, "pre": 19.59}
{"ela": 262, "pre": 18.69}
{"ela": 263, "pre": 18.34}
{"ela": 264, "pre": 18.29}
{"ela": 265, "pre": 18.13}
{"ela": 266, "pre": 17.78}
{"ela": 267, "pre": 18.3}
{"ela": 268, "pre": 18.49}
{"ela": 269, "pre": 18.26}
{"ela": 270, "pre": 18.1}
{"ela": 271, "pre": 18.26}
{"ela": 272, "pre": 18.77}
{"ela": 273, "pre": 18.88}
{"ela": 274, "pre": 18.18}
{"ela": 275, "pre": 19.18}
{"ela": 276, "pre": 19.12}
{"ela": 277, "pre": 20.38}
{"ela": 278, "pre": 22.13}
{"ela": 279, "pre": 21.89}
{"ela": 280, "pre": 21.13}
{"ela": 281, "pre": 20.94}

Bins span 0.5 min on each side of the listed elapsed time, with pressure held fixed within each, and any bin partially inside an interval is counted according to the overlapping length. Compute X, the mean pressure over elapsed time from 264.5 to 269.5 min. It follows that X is 18.2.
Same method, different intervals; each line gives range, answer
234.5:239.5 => 18.6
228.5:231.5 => 16.4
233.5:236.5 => 17.4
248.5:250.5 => 19.5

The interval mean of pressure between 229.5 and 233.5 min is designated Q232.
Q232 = 16.7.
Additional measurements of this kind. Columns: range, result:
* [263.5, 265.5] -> 18.2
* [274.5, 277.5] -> 19.6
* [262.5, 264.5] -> 18.3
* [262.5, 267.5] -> 18.2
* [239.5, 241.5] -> 19.6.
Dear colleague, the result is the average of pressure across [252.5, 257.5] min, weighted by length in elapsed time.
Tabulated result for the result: 18.7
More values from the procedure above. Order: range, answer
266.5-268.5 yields 18.4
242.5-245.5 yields 19.6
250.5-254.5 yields 19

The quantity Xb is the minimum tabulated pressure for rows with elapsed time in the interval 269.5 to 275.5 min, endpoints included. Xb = 18.1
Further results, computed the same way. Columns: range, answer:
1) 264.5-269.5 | 17.78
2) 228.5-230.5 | 16.37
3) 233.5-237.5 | 17.2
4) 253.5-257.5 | 18.18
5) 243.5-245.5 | 19.13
